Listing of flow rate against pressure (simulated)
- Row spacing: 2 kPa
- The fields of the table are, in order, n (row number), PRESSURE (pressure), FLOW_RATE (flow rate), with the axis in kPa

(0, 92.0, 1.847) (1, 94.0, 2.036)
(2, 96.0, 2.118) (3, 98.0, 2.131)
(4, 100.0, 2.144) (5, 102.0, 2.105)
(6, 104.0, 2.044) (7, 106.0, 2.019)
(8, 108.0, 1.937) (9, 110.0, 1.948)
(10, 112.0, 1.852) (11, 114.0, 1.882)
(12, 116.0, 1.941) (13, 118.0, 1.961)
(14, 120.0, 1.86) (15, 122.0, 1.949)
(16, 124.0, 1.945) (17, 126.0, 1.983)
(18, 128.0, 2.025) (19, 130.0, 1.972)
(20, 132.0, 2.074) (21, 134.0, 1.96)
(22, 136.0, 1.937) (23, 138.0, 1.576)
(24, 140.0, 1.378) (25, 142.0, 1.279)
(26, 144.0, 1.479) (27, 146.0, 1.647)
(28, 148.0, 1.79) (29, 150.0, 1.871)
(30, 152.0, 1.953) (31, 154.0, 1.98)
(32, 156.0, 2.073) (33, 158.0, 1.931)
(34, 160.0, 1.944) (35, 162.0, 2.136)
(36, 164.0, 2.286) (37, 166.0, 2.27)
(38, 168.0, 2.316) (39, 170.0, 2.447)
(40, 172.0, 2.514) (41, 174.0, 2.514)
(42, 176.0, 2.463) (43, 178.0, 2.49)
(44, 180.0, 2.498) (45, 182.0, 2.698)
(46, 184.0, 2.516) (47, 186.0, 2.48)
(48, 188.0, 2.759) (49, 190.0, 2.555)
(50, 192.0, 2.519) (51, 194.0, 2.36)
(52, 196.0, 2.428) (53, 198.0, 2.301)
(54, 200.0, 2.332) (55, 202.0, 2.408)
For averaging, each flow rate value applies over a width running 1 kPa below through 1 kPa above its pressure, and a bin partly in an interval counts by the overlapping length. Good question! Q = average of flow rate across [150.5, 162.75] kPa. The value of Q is 1.99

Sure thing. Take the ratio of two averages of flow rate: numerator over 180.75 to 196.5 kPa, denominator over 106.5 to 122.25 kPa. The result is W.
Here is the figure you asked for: 1.3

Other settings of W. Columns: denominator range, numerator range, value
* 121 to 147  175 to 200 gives 1.40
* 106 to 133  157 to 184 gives 1.21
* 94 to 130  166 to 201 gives 1.24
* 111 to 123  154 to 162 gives 1.05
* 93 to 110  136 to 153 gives 0.80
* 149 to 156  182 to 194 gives 1.31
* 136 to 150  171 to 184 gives 1.60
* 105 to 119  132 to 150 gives 0.86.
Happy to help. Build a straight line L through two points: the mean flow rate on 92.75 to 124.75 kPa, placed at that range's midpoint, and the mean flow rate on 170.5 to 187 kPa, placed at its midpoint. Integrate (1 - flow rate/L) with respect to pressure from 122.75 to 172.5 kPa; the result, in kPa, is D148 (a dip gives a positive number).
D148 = 7.4 kPa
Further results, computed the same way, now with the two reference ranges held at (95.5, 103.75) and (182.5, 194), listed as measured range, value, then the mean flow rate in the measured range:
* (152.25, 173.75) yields 2.11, 2.19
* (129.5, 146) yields 4.35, 1.7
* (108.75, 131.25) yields 2.82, 1.94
